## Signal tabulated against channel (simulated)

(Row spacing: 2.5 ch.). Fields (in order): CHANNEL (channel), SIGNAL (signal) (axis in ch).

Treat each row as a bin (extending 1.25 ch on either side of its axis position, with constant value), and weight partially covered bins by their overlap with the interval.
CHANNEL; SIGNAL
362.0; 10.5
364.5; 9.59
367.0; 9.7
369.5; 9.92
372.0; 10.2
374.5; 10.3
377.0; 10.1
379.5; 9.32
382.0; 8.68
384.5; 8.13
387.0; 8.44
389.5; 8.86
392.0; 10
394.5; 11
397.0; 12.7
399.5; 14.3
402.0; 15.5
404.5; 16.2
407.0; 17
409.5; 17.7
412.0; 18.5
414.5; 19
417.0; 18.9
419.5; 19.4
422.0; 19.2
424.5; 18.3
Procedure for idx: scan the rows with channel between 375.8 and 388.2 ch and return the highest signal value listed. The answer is 10.1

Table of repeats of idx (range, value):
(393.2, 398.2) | 12.7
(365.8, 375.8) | 10.3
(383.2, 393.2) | 10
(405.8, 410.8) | 17.7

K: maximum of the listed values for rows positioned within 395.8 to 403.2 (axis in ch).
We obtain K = 15.5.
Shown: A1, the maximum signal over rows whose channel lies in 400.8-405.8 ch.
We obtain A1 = 16.2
